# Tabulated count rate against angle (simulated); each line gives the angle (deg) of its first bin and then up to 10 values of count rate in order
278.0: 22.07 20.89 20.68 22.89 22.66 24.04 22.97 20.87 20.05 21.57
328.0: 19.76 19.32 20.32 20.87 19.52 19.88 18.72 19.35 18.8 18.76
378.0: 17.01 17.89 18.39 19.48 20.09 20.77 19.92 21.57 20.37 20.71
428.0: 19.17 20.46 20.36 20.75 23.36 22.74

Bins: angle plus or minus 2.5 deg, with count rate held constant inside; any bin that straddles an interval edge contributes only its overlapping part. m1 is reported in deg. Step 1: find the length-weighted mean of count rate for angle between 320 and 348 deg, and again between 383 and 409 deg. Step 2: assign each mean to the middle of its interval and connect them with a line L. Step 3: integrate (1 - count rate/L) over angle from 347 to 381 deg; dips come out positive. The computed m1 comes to 1.9 deg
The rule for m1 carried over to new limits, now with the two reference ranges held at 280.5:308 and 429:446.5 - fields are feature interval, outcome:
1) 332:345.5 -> 0.9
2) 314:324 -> 0.6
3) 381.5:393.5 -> 1.5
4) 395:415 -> 0.4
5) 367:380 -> 1.9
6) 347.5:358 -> 1.0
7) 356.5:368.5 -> 1.4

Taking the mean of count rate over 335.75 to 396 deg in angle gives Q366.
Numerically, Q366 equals 19.1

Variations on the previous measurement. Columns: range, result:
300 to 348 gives 21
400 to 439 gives 20.4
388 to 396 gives 19.2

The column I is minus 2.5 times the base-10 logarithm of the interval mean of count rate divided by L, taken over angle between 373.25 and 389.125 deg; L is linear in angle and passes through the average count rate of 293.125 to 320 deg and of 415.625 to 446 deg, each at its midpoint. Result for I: 0.18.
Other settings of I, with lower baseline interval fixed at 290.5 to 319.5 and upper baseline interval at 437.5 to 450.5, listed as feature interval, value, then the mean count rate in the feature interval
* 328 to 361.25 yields 0.12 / 19.8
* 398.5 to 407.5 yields 0.07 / 20.4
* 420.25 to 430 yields 0.09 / 20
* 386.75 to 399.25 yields 0.14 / 19.3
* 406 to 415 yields 0.05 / 20.7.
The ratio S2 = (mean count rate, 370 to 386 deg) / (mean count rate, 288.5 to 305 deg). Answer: 0.8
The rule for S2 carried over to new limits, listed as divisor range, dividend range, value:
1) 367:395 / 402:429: 1.12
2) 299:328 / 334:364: 0.91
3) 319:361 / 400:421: 1.03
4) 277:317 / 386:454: 0.93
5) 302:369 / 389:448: 1.00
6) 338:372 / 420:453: 1.07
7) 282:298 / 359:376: 0.87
